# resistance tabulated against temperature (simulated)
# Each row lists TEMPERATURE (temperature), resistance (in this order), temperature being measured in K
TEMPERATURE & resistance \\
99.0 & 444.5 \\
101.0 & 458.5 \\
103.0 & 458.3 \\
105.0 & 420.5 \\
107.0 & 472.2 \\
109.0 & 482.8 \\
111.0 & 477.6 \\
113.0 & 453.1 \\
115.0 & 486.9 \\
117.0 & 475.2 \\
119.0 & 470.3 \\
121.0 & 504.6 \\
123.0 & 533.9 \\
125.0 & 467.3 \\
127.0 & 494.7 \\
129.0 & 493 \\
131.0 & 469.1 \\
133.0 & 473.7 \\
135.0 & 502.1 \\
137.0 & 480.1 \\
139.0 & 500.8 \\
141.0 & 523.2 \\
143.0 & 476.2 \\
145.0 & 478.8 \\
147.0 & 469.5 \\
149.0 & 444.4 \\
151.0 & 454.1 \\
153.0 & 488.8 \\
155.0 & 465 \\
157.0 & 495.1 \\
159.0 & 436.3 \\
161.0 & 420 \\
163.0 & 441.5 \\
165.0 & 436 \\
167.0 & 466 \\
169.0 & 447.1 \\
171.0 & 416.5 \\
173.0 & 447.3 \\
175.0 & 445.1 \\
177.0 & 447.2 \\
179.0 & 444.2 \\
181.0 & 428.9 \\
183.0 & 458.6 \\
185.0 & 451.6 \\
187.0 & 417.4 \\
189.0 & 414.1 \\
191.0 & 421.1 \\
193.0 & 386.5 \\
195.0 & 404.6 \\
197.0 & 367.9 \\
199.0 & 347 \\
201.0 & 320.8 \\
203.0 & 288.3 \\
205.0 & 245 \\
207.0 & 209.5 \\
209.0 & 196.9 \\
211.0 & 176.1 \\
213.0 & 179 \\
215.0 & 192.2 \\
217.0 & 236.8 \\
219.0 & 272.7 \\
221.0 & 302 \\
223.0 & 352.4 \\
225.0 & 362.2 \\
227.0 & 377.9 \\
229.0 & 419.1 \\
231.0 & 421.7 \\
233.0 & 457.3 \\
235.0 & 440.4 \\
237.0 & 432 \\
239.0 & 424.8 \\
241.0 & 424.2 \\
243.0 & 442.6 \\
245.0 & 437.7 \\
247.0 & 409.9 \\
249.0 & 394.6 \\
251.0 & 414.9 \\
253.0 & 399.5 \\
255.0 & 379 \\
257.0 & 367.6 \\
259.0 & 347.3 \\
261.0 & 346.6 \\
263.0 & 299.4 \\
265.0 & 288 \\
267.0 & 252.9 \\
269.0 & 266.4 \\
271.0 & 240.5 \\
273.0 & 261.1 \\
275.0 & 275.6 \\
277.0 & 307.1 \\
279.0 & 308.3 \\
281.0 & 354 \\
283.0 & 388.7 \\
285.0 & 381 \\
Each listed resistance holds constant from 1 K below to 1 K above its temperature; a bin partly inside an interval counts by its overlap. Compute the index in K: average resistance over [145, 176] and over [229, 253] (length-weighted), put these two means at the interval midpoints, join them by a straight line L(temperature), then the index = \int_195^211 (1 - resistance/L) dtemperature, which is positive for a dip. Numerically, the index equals 5.7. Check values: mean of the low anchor 452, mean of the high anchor 426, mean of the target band 283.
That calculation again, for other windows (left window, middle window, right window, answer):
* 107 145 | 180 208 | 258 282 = 2.1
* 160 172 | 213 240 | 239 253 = 4.4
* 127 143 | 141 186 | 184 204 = -1.7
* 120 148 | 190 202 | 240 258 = 1.9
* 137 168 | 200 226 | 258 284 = 8.5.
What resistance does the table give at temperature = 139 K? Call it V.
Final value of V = 500.8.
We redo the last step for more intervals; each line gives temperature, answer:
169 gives 447.1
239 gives 424.8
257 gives 367.6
